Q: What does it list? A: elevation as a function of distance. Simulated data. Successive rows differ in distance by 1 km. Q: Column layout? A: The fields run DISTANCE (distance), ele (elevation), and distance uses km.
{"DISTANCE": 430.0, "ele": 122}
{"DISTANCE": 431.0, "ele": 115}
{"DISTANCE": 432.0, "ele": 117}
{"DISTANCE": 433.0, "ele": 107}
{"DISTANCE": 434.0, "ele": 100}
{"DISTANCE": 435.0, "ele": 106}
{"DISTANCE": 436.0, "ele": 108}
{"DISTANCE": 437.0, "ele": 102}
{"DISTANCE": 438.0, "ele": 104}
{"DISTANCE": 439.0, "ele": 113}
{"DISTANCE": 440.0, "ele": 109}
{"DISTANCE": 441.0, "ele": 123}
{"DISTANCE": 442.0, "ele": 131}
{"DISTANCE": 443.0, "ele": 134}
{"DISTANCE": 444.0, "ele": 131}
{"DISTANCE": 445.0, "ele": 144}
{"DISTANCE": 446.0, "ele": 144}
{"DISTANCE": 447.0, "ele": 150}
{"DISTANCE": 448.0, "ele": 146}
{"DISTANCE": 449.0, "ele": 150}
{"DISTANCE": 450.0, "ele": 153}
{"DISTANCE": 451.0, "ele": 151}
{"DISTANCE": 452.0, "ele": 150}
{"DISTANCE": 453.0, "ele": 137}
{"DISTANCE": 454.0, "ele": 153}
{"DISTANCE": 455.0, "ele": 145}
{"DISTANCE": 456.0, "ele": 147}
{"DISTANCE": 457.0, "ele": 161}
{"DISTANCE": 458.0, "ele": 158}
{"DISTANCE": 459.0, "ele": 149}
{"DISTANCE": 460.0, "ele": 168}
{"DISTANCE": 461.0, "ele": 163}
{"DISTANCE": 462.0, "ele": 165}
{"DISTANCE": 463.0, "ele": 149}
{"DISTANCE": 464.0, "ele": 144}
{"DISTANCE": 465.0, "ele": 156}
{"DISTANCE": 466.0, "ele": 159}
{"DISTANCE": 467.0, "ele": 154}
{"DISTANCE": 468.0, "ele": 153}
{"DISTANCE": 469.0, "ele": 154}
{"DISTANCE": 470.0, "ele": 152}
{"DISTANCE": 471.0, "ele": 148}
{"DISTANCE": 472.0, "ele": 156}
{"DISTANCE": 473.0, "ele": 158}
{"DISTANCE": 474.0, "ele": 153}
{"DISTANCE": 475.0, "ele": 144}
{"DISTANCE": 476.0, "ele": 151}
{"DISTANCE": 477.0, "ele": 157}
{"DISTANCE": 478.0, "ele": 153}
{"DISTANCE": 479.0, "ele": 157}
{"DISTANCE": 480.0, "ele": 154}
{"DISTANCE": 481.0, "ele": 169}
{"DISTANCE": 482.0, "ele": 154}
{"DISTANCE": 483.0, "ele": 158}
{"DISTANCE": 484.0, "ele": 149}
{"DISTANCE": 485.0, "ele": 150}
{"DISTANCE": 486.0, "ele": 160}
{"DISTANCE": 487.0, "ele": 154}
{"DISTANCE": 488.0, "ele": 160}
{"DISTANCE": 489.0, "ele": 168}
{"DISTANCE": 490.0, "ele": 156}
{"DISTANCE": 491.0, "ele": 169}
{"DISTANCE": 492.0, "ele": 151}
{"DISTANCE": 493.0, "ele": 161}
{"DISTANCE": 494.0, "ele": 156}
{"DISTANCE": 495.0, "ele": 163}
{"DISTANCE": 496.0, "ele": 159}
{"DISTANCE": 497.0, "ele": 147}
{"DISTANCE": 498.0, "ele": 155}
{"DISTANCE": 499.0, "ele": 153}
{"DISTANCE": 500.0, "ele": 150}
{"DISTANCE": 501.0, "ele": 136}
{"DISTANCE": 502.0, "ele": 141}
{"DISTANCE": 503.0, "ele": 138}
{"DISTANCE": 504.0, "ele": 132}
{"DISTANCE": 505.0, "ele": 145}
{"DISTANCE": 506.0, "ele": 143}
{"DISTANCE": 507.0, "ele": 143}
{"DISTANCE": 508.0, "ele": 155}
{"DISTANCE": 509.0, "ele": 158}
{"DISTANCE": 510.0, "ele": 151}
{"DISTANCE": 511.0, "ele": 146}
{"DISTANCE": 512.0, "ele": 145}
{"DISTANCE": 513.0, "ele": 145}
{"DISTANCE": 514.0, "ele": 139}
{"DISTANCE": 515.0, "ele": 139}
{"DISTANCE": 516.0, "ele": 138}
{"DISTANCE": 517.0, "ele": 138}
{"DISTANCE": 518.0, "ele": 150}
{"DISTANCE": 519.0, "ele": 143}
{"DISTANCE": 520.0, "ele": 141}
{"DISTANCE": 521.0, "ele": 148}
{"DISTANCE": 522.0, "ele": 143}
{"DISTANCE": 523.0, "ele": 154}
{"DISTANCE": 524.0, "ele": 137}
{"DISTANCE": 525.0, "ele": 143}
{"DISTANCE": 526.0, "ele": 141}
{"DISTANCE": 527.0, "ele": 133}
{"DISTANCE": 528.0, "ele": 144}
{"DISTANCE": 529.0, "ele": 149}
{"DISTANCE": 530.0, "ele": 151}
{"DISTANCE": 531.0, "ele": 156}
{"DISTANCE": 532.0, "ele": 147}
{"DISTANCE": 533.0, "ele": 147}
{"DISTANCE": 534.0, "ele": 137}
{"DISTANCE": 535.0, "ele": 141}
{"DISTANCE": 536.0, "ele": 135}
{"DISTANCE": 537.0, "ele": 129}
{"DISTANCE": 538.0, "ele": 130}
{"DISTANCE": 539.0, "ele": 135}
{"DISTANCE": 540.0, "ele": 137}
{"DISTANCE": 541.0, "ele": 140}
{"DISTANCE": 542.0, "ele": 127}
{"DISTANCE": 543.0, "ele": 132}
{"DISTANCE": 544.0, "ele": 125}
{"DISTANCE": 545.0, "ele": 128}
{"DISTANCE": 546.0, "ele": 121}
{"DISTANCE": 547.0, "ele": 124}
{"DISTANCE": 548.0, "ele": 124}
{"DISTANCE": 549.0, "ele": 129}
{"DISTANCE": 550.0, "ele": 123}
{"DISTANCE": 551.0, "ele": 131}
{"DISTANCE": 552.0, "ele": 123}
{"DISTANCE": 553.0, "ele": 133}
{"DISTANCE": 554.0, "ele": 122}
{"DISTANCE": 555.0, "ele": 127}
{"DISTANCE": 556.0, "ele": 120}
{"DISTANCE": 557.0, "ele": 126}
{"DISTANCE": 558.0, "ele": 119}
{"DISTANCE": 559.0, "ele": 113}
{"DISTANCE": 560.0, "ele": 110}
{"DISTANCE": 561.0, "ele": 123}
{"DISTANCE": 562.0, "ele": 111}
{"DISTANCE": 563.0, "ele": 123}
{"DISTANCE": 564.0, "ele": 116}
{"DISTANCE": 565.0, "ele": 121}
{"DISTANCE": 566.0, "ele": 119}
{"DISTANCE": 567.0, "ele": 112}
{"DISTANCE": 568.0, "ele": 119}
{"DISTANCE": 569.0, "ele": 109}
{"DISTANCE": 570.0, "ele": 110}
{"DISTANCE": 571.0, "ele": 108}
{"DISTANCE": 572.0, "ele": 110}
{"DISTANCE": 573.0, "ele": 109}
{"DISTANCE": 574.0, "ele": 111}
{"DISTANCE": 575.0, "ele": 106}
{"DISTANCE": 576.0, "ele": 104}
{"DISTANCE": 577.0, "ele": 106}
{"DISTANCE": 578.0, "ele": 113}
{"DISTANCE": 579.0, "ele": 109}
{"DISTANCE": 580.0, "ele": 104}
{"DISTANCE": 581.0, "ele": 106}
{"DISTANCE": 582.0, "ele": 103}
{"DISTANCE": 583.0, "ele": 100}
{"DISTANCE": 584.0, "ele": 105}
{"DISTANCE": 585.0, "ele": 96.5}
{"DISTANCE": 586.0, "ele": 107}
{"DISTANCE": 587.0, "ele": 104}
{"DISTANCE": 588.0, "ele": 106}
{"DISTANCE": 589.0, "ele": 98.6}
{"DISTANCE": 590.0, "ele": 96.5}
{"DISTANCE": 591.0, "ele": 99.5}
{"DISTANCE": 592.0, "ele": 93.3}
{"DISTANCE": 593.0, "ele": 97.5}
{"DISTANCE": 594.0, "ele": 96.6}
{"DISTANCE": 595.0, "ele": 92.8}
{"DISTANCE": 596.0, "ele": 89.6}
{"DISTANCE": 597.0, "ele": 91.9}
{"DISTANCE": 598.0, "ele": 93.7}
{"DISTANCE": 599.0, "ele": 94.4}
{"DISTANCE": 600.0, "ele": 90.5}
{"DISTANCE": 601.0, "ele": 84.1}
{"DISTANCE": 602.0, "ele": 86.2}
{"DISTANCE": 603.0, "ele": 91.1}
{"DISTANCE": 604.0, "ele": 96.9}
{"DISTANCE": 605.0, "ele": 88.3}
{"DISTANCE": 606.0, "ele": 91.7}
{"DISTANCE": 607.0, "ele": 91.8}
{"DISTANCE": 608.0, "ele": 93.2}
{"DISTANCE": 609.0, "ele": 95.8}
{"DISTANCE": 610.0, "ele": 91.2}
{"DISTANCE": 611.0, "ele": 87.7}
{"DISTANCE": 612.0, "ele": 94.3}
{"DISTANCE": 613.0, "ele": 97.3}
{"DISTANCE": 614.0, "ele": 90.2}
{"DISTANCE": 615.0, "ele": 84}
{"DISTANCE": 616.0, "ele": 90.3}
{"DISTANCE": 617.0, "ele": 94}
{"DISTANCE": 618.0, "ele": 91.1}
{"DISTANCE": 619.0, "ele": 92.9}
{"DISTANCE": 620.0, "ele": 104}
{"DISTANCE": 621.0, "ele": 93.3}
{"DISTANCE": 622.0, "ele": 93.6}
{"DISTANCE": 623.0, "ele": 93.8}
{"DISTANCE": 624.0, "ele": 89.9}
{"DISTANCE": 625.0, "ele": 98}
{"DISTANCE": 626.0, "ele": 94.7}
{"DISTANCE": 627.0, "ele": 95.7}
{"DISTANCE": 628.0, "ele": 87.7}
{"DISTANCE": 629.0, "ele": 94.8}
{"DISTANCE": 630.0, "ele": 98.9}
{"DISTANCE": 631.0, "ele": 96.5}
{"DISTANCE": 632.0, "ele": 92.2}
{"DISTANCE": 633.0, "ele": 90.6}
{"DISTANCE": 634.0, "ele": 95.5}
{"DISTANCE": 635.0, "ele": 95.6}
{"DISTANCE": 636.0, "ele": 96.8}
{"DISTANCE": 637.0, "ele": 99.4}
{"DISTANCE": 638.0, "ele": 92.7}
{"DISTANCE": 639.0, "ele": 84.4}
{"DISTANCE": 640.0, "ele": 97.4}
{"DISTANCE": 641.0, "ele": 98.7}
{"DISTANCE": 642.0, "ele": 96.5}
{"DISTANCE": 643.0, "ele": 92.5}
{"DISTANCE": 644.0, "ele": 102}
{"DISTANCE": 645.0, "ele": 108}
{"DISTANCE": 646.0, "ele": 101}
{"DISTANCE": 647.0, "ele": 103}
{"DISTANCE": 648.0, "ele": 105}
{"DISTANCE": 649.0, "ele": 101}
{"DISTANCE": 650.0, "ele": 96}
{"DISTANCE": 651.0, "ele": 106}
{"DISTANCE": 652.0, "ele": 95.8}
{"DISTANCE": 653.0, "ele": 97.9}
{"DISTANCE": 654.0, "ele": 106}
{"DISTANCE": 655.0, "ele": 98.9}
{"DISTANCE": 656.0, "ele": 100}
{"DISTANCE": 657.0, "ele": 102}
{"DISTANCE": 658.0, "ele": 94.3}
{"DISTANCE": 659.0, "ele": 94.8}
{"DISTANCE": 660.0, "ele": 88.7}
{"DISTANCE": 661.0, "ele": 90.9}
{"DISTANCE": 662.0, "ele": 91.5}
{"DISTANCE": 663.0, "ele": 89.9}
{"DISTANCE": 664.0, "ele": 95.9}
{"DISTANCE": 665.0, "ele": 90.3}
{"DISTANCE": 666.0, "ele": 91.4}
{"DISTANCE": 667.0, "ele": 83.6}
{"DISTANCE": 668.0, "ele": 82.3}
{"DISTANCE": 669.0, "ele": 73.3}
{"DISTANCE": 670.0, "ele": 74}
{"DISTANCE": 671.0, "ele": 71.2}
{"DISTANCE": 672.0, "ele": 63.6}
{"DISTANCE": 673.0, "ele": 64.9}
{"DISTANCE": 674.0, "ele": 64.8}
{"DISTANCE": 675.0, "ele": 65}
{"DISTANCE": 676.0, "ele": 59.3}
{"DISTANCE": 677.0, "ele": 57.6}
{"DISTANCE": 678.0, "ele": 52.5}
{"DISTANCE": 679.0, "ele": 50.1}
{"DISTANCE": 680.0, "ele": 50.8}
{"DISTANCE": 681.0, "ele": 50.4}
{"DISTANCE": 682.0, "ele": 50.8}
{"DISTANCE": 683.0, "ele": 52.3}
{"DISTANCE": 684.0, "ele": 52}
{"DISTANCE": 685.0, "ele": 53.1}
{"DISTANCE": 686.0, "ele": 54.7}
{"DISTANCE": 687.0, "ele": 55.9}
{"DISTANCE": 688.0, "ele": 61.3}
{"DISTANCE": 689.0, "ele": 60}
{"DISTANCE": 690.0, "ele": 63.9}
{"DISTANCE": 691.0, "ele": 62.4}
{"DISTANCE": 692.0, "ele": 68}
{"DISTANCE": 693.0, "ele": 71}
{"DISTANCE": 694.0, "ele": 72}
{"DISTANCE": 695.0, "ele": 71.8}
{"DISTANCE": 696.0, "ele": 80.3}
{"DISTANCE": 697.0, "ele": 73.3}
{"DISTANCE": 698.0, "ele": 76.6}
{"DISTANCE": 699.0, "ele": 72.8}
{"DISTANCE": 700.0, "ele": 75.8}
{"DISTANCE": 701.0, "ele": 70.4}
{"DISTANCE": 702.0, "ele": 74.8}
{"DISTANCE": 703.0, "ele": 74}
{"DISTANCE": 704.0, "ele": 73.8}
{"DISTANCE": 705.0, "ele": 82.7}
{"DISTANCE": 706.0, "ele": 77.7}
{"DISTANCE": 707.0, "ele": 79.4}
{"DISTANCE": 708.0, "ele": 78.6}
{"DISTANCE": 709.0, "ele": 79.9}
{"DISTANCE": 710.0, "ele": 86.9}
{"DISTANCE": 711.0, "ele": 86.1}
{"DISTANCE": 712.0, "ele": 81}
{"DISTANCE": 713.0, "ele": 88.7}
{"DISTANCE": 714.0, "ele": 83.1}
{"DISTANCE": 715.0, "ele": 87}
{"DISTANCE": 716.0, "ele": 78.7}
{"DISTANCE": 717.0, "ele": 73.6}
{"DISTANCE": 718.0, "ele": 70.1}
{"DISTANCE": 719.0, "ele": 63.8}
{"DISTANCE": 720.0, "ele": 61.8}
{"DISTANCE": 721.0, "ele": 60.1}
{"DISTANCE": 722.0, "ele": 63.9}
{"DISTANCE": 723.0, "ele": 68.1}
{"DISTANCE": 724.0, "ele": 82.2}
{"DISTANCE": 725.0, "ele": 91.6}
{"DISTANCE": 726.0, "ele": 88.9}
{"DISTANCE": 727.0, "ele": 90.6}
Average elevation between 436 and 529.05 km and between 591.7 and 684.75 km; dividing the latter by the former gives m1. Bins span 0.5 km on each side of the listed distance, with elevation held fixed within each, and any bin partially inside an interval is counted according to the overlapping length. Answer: 0.60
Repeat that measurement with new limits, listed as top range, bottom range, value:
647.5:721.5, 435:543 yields 0.52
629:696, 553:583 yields 0.72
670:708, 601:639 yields 0.70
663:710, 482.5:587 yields 0.52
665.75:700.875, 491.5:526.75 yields 0.44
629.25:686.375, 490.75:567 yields 0.61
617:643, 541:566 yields 0.77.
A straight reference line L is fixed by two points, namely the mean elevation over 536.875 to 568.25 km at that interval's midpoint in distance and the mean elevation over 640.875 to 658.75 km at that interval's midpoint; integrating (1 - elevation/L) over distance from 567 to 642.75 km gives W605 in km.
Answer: 9.5 km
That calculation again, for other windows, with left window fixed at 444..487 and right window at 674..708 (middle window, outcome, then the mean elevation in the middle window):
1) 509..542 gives -3.27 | 142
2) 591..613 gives 1.64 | 92.3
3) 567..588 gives 0.43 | 107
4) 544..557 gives -0.62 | 125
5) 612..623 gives 0.07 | 93.2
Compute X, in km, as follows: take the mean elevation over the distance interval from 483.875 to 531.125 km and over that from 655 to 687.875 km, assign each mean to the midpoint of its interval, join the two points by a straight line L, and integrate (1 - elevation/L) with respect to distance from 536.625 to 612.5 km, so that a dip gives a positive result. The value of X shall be 5.3 km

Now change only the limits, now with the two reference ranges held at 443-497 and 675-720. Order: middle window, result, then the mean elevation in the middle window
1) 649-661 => -1.9 km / 98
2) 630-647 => -1.1 km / 96.5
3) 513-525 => -0.7 km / 143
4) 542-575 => 0.3 km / 120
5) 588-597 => 1.0 km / 95.9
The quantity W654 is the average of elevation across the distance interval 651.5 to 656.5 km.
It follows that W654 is 99.7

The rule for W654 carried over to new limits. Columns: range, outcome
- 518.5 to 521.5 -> 144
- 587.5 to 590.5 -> 100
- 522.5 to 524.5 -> 146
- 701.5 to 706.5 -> 76.6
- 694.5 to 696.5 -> 76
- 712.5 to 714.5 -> 85.9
